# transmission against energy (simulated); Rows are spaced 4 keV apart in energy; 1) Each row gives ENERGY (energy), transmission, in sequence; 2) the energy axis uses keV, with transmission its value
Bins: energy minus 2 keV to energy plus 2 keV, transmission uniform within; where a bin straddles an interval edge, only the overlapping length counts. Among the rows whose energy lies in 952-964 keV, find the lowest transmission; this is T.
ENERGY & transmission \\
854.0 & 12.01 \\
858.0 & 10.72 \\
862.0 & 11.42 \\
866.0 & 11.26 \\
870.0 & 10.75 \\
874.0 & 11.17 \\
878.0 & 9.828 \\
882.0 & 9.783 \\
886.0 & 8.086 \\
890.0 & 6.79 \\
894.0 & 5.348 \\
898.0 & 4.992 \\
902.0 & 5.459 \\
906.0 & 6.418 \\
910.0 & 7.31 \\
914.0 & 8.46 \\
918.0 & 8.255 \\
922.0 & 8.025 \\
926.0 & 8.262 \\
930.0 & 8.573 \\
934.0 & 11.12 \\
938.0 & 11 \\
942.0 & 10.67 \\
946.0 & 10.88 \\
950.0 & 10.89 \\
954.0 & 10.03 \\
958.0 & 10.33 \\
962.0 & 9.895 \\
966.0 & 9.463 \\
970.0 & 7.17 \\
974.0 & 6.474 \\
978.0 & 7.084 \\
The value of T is 9.895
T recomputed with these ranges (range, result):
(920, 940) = 8.025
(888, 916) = 4.992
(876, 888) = 8.086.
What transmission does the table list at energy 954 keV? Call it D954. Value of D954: 10.03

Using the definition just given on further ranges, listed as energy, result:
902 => 5.459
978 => 7.084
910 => 7.31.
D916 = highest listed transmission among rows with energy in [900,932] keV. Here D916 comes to 8.573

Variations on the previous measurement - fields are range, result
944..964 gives 10.89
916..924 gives 8.255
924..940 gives 11.12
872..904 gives 11.17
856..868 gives 11.42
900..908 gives 6.418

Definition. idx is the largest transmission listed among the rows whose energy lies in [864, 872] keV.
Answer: 11.26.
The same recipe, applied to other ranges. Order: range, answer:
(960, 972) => 9.895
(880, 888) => 9.783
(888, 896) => 6.79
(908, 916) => 8.46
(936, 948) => 11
